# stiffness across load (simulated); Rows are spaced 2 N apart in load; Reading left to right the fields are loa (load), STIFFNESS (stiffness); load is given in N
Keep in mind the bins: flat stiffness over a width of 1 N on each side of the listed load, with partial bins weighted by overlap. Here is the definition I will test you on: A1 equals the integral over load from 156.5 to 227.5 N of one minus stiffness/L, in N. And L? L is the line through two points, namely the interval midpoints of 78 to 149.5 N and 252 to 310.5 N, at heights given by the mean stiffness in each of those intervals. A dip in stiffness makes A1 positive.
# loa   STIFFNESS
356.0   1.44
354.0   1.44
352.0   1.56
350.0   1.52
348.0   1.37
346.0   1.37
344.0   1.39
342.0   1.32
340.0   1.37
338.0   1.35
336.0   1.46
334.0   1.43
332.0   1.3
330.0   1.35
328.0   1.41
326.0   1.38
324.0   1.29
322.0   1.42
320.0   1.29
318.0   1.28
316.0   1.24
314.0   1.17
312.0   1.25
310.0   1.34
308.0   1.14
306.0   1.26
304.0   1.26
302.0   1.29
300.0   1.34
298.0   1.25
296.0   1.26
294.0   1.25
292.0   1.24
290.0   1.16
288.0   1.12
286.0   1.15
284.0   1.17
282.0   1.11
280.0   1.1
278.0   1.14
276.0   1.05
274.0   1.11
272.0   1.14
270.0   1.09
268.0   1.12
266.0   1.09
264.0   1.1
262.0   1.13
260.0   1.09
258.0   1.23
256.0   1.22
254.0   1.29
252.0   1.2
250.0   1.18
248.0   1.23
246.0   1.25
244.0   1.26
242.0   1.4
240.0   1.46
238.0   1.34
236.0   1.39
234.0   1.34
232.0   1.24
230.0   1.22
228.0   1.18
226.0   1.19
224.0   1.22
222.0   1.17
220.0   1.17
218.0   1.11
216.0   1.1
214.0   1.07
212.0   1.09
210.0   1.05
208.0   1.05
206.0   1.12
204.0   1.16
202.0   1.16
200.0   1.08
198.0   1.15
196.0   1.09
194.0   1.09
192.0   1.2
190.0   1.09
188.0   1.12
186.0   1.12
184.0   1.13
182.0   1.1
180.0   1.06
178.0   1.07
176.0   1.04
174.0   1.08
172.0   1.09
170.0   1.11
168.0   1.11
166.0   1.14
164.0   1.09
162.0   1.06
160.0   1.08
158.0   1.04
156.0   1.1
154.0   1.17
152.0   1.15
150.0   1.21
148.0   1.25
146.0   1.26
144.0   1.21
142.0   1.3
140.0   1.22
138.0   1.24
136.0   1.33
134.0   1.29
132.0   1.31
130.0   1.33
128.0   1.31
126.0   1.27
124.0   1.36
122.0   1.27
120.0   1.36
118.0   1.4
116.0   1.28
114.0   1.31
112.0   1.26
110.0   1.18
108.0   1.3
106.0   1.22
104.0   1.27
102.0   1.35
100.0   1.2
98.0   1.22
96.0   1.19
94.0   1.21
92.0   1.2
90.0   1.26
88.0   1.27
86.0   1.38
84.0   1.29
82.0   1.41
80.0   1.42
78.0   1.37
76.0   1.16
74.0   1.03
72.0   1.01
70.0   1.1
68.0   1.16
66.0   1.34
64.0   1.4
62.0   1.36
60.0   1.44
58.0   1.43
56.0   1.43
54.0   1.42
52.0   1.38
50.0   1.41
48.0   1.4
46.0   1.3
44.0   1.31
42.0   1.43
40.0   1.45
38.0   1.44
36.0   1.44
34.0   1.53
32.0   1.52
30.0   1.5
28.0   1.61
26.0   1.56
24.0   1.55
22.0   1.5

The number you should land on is 7.2 N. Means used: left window 1.28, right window 1.18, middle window 1.11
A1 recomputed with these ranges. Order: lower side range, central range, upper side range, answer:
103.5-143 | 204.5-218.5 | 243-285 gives 1.4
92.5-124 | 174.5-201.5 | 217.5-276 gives 2.9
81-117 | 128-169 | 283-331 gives 2.2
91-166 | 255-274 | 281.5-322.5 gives 1.6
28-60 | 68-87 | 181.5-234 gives 1.9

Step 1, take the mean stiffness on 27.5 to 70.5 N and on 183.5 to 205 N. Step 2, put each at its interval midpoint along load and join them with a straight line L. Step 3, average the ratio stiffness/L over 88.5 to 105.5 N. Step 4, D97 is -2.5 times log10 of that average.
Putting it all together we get 0.06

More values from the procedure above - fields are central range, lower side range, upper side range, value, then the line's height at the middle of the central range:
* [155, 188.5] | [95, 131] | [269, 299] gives 0.14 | 1.24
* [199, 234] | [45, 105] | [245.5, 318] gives 0.07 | 1.22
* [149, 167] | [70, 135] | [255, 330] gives 0.12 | 1.25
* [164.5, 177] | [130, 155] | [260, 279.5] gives 0.11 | 1.22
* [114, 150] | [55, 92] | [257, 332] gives -0.02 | 1.27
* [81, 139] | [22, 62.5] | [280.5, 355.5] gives 0.10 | 1.41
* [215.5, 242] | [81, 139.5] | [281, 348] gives 0.03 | 1.29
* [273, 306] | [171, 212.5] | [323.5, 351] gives 0.09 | 1.29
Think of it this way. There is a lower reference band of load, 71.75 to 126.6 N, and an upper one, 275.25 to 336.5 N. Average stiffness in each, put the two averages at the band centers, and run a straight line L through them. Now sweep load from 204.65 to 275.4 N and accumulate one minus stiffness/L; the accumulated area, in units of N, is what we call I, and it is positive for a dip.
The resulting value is 3.9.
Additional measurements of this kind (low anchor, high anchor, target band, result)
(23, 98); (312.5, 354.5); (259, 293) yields 5.9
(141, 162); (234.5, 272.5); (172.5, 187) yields 1.2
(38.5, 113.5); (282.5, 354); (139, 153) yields 0.8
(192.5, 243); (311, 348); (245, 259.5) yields 0.1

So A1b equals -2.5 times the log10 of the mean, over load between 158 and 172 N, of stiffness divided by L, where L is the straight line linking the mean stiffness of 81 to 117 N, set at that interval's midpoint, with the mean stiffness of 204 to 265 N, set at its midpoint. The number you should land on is 0.13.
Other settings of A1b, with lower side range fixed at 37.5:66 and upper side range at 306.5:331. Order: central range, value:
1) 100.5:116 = 0.09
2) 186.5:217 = 0.21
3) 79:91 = 0.04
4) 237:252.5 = 0.03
